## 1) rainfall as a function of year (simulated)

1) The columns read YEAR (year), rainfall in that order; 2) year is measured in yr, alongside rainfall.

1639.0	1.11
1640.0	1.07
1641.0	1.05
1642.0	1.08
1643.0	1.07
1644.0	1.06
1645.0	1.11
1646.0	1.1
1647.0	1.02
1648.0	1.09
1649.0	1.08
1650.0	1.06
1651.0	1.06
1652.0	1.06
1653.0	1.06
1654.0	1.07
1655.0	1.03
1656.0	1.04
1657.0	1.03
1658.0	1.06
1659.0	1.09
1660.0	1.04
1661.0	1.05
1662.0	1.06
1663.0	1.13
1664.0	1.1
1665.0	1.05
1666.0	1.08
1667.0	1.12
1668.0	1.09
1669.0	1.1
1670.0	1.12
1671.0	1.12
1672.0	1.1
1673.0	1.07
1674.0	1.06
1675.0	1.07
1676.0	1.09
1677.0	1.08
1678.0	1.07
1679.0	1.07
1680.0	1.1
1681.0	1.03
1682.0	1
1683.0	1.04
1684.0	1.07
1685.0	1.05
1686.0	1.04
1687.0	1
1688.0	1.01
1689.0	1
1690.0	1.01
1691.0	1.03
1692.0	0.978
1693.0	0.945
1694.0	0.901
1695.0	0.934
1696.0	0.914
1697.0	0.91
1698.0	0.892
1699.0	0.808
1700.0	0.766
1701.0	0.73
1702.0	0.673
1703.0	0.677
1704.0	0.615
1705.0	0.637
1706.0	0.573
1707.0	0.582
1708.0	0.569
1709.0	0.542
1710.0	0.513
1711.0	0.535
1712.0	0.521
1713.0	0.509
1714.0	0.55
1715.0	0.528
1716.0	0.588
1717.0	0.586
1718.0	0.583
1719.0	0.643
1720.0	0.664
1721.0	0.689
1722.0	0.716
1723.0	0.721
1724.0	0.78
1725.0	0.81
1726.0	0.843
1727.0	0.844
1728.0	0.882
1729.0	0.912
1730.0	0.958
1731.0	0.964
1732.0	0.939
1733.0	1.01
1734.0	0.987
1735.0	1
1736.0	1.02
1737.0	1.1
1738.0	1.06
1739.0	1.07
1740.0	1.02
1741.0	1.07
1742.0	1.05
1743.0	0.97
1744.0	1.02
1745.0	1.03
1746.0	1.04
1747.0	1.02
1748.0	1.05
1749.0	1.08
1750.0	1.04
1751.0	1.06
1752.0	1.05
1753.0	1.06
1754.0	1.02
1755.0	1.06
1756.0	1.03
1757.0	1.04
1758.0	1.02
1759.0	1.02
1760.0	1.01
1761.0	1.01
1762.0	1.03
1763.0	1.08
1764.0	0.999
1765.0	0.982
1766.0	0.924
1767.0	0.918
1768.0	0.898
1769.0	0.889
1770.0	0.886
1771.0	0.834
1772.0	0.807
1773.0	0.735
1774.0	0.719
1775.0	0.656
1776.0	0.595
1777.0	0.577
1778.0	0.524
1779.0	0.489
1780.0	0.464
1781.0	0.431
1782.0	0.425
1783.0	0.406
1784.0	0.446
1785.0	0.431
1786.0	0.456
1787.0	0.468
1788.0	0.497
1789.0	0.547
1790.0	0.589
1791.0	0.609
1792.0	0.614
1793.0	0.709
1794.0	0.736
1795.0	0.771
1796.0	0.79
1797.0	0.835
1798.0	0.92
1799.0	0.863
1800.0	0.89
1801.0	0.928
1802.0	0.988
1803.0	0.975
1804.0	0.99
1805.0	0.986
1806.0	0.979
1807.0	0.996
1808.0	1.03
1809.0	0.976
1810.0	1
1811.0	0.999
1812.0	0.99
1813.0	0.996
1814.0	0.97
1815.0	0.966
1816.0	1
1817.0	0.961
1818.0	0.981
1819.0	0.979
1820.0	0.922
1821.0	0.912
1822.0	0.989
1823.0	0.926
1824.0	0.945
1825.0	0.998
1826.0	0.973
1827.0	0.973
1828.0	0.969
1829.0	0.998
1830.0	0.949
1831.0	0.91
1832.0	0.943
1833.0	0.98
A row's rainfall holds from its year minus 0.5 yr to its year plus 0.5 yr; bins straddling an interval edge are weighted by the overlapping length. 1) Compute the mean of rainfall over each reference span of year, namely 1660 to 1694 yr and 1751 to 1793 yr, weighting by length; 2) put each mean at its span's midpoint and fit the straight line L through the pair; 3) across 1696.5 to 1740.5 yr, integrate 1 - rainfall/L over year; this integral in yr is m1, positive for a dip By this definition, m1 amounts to 7.6 yr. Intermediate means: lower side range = 1.06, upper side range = 0.765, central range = 0.762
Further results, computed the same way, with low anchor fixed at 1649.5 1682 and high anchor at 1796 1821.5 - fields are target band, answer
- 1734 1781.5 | 3.57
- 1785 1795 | 4.01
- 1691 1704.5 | 2.75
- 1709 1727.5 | 6.95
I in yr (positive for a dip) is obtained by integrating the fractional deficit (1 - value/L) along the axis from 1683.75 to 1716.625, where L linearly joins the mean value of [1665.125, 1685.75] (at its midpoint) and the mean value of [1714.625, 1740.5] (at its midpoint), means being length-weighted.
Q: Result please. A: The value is 6.8 yr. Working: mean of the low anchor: 1.08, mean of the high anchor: 0.844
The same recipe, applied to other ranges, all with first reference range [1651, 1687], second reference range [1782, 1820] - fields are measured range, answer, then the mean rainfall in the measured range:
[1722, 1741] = 0.19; 0.938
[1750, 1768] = -2.42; 1.02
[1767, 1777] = 1.08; 0.777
